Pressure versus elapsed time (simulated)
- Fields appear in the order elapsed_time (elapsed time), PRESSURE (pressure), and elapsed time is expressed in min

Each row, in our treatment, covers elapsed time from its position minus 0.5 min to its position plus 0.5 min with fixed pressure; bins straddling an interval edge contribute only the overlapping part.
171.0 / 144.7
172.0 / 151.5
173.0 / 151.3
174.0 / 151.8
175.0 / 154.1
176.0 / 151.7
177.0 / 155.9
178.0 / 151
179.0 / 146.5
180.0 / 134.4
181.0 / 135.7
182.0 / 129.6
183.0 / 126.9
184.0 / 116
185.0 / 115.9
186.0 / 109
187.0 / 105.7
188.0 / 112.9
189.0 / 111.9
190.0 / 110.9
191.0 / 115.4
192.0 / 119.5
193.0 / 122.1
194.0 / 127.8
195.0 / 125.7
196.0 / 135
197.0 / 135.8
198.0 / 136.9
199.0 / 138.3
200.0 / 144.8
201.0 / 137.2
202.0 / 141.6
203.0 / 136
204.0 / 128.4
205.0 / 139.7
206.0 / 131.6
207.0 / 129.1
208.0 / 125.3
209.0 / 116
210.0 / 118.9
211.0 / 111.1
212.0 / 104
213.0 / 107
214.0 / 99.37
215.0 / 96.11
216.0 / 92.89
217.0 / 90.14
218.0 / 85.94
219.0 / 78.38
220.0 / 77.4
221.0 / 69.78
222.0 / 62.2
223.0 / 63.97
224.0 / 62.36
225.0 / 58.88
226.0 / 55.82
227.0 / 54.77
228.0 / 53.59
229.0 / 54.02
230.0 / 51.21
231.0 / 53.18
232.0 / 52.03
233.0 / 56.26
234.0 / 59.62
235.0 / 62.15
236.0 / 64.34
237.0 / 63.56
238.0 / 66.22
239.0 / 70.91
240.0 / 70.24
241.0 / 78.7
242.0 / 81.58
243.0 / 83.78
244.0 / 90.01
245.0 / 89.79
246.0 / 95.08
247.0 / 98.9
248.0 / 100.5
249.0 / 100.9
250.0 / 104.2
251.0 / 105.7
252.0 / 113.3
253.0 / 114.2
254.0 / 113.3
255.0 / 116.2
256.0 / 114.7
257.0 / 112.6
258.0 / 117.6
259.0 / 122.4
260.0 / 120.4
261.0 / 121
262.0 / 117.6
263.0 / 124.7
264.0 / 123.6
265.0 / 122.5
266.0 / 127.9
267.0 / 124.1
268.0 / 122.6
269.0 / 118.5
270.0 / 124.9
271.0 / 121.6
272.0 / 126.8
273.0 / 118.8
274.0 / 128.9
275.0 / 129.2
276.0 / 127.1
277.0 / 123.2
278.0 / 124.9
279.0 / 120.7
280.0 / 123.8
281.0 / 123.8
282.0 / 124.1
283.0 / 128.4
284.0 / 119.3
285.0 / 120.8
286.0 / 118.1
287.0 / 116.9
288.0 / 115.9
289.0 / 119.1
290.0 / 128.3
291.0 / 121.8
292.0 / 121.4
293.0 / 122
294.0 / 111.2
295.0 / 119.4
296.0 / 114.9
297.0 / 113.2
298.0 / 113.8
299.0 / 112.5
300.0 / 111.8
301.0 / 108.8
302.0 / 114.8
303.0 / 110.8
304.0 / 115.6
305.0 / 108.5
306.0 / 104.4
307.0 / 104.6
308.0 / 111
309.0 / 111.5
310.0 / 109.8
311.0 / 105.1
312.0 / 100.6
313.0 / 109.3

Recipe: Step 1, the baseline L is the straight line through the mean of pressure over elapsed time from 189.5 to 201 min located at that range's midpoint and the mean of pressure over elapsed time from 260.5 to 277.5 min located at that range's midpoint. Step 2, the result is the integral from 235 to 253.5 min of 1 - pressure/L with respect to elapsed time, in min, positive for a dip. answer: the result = 5.6 min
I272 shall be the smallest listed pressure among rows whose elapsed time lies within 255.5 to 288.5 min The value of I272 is 112.6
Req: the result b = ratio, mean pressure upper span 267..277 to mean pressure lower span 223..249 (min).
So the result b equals 1.8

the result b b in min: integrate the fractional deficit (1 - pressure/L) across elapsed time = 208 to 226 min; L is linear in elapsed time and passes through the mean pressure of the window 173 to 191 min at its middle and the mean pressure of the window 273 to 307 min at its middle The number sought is 5.5 min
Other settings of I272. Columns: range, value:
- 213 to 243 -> 51.21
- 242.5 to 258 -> 83.78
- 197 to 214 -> 99.37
